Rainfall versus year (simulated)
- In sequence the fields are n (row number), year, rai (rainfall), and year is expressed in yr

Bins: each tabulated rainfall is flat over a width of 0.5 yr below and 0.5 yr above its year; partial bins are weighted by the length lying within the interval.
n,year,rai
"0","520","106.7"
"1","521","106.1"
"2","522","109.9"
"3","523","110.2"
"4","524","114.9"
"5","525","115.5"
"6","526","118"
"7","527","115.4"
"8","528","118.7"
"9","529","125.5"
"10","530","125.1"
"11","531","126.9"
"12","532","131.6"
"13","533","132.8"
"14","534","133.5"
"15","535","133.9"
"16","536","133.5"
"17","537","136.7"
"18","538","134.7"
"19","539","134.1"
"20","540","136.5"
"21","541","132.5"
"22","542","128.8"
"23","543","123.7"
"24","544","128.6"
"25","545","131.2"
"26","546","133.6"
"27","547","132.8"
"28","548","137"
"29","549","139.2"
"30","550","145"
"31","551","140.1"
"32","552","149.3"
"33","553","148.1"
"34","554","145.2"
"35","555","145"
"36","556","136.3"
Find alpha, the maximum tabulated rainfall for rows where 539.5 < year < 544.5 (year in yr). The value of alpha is 136.5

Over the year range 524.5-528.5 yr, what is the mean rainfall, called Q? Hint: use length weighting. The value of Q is 117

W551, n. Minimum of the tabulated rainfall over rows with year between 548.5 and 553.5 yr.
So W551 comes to 139.2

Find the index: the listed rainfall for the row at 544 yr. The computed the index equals 128.6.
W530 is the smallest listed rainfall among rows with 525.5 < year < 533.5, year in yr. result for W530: 115.4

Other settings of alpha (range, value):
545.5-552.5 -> 149.3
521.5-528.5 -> 118.7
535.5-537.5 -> 136.7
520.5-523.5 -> 110.2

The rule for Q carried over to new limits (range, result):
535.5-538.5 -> 135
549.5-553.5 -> 146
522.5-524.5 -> 113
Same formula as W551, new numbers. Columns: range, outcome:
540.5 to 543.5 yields 123.7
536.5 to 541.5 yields 132.5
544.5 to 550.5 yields 131.2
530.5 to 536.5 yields 126.9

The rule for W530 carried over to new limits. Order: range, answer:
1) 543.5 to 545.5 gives 128.6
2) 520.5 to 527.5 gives 106.1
